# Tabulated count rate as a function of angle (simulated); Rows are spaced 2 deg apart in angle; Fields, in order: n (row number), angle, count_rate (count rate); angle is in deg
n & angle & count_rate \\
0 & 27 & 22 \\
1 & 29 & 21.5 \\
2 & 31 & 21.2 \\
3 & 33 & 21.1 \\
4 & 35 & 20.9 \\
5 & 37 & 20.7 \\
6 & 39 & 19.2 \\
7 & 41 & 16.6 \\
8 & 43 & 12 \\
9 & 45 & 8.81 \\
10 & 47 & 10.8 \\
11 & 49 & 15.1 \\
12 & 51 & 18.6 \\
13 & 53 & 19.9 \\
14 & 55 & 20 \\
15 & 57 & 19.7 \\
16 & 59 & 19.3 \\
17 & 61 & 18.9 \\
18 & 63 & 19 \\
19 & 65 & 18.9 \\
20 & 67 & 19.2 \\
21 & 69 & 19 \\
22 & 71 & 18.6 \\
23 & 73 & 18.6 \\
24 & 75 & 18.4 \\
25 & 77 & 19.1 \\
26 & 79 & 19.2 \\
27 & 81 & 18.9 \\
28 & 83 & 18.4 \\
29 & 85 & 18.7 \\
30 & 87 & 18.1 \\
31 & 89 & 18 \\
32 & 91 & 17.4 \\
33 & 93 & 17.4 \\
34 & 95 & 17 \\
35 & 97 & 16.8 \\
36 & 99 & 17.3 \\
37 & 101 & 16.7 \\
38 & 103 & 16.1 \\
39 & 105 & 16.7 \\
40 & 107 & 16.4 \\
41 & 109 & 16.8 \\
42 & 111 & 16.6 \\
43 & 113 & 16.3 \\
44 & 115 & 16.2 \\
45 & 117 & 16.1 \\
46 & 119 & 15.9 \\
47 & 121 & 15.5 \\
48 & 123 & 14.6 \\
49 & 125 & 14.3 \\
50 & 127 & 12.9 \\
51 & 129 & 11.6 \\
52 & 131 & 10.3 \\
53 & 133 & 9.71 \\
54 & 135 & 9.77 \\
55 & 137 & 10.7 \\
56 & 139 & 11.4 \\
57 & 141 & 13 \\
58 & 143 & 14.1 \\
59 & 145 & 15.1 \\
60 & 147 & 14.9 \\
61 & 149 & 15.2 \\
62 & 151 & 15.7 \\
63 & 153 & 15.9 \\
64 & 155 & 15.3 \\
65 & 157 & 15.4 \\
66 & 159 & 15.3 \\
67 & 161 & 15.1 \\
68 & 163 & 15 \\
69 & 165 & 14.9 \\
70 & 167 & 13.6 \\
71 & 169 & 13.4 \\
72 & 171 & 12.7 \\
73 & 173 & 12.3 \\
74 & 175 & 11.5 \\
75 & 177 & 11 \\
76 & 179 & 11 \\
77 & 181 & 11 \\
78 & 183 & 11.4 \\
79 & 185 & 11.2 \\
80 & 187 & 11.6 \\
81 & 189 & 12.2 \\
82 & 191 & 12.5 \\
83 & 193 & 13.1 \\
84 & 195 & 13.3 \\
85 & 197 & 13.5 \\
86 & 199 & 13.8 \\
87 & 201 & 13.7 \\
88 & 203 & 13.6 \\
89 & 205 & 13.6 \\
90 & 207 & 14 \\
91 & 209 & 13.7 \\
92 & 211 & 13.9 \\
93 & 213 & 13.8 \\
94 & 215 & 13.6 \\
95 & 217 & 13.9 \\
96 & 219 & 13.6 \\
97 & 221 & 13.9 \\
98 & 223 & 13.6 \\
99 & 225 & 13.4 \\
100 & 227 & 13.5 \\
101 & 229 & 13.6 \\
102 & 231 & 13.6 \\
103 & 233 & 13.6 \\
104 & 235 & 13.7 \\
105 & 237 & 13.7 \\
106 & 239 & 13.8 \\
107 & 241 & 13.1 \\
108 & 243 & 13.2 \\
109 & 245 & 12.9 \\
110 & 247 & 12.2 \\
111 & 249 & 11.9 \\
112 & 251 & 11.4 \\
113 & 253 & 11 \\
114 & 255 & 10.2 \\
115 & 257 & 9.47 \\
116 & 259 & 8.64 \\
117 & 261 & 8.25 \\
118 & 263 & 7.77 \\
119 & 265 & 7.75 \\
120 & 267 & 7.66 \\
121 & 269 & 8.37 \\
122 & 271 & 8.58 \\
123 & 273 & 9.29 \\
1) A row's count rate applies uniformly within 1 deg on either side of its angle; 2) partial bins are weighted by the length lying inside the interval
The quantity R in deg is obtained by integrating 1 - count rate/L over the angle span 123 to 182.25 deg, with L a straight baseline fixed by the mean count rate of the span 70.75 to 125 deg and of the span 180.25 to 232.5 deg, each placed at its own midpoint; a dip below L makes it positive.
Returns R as 7.6 deg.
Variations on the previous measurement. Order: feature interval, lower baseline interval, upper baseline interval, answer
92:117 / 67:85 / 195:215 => 1.42 deg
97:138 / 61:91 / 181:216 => 5.50 deg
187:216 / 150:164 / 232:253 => 1.38 deg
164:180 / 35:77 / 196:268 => 1.87 deg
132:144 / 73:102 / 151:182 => 2.95 deg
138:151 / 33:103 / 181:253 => 1.10 deg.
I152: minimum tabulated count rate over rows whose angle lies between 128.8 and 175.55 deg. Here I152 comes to 9.71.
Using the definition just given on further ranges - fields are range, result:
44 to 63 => 8.81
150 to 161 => 15.1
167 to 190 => 11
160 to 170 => 13.4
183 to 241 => 11.2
